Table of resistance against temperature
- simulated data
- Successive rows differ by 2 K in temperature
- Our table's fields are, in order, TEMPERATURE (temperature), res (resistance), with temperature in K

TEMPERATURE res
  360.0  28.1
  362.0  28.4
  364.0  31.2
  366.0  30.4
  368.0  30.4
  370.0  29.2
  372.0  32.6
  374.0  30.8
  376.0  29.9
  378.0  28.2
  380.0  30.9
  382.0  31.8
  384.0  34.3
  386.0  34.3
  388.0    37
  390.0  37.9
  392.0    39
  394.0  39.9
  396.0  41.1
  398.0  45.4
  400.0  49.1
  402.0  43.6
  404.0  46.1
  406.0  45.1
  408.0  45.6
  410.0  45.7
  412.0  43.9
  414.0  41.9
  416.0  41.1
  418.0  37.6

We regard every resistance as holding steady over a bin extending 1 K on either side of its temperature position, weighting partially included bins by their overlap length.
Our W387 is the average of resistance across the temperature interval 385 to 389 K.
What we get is 35.6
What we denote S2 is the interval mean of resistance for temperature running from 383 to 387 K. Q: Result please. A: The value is 34.3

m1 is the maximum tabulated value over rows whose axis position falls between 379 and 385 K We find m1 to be 34.3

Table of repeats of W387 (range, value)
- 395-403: 44.8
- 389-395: 38.9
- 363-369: 30.7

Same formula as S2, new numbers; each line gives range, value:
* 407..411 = 45.7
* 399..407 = 46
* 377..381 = 29.5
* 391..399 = 41.4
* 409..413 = 44.8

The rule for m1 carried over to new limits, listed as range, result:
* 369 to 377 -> 32.6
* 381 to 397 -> 41.1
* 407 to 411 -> 45.7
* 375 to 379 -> 29.9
